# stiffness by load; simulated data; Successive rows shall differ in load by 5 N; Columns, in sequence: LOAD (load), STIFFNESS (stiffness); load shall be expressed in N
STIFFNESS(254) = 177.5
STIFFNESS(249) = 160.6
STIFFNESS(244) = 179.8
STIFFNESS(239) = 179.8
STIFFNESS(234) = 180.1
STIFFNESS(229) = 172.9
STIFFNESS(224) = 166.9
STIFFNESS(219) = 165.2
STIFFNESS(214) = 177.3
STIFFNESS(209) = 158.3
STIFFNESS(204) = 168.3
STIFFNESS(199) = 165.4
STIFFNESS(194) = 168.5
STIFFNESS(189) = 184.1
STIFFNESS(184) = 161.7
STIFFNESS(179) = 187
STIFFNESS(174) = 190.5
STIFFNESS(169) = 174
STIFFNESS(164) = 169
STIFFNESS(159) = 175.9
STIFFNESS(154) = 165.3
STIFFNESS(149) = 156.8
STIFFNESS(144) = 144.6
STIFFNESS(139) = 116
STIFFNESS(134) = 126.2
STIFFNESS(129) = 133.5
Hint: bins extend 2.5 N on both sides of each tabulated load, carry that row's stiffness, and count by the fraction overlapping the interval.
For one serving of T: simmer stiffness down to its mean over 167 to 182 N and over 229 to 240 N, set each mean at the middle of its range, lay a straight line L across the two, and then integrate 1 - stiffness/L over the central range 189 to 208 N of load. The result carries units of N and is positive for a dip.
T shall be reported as 1.31 N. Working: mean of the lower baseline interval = 183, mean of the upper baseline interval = 178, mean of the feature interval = 169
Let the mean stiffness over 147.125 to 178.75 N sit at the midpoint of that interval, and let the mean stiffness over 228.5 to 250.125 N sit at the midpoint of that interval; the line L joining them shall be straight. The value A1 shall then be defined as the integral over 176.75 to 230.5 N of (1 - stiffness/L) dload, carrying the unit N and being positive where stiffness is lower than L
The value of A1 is 1.3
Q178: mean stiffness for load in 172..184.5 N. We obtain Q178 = 182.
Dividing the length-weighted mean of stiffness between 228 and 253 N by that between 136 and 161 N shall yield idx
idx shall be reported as 1.16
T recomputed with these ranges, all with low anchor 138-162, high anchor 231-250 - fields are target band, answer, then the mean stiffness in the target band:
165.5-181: -2.2 N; 183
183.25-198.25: -0.7 N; 172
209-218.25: 0.0 N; 170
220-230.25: 0.2 N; 169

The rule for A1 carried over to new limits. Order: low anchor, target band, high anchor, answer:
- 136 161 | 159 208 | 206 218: -4.3 N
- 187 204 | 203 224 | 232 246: 1.0 N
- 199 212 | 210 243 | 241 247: -0.3 N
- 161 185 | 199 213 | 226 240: 0.9 N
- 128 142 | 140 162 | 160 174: -1.1 N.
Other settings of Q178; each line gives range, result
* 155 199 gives 175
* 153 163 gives 171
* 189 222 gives 168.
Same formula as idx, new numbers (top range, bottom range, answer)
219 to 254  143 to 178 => 1.02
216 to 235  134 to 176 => 1.07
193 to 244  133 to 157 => 1.19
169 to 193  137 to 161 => 1.18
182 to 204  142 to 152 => 1.12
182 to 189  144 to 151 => 1.11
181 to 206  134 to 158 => 1.17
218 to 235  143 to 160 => 1.06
